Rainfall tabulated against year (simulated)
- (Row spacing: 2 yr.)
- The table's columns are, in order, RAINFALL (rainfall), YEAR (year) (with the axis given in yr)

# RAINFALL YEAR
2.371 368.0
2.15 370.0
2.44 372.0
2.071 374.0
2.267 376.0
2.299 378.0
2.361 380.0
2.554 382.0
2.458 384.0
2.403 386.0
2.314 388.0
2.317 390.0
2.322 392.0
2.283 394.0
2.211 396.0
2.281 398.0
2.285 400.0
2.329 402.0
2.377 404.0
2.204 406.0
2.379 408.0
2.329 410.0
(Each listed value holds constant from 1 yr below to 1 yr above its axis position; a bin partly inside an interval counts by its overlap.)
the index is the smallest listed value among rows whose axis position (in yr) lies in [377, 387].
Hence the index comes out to 2.299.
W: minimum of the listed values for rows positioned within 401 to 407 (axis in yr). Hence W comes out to 2.204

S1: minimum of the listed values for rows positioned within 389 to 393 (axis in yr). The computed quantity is 2.317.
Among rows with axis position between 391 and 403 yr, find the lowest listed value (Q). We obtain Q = 2.211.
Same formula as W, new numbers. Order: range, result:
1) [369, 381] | 2.071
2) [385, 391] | 2.314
